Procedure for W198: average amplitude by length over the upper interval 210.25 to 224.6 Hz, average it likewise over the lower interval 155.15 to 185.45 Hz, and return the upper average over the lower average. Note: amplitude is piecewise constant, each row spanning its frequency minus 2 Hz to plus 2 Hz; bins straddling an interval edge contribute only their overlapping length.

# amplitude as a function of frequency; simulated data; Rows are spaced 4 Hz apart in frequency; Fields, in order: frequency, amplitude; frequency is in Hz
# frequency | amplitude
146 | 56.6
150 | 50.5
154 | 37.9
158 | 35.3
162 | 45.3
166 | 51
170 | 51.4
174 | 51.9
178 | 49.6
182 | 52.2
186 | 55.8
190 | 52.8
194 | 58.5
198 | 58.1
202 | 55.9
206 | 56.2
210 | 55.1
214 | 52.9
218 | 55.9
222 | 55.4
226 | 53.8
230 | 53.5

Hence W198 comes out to 1.1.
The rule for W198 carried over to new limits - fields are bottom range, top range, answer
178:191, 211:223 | 1.03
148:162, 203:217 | 1.31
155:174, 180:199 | 1.20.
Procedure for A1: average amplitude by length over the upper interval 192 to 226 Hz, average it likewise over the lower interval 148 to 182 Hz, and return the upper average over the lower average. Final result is 1.2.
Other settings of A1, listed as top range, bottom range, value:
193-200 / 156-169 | 1.31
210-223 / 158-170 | 1.18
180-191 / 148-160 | 1.30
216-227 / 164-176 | 1.07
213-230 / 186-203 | 0.97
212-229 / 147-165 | 1.25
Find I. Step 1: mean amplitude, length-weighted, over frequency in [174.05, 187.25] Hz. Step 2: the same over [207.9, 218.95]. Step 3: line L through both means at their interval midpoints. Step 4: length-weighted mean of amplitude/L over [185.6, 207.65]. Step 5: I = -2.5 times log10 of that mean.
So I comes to -0.06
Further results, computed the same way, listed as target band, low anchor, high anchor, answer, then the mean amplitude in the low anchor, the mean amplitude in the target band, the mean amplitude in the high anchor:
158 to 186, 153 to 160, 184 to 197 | -0.10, 36.4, 49.6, 55.9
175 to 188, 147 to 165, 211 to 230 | -0.10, 43.5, 52.5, 54.4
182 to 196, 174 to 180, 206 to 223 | -0.07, 50.4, 55.2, 55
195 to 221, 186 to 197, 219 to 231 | -0.01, 55.9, 55.8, 54.4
